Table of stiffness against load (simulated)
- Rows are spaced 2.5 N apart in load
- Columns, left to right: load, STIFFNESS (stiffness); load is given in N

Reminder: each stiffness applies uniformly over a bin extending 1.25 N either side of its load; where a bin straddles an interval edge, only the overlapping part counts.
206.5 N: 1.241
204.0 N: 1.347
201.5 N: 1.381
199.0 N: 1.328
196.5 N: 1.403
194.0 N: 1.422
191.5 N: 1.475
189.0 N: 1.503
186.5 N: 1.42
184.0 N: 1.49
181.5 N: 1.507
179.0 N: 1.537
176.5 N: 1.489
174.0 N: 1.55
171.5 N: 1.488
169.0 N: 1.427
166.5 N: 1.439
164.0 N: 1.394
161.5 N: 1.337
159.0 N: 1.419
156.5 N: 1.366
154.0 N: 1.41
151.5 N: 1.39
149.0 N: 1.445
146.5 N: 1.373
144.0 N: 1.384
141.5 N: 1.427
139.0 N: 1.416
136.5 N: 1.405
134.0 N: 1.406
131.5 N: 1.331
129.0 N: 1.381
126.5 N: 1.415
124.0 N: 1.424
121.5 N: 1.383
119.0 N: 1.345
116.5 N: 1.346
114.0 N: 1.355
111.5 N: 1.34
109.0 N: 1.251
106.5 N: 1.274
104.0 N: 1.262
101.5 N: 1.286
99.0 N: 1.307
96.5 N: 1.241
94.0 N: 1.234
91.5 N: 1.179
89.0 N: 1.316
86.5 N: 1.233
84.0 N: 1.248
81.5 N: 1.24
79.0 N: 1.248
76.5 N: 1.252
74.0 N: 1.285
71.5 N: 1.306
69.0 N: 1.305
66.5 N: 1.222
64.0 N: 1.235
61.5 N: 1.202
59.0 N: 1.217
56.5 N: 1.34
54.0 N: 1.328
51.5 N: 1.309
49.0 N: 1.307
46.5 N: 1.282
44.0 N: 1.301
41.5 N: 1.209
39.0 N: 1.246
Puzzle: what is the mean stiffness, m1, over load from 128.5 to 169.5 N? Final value 1.4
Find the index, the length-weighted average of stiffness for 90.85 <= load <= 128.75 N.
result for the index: 1.31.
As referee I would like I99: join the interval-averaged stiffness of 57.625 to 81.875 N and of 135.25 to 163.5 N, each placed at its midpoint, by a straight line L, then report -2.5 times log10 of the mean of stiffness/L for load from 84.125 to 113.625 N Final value 0.032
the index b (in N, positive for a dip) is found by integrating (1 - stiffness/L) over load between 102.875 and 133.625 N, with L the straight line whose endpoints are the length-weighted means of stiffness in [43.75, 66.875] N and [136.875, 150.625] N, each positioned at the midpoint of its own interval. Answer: 0.6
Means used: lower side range 1.28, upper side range 1.41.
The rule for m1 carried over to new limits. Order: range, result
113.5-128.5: 1.38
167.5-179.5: 1.49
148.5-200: 1.44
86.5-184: 1.38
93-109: 1.27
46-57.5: 1.31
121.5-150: 1.4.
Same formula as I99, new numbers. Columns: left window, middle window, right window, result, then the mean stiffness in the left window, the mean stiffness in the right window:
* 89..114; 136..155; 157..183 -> -0.013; 1.27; 1.46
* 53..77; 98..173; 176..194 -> 0.016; 1.27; 1.48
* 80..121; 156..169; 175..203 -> 0.003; 1.28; 1.45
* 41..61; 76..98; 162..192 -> 0.080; 1.29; 1.47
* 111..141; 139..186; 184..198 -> -0.014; 1.38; 1.45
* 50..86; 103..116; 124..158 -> 0.034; 1.27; 1.4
